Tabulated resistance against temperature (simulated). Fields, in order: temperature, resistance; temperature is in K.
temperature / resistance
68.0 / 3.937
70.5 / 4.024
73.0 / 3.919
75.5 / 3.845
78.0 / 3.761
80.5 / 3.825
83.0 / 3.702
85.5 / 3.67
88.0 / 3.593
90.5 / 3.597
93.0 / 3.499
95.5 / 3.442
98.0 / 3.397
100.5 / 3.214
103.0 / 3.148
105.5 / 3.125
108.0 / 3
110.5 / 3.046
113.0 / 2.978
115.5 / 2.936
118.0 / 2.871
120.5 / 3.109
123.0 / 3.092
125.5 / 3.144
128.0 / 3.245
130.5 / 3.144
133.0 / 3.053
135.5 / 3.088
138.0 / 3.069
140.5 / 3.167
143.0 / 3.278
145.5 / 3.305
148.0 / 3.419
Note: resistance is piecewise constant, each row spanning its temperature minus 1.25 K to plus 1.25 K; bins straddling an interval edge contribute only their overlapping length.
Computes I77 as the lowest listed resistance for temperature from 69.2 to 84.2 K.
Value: 3.702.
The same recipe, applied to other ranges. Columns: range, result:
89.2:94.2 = 3.499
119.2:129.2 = 3.092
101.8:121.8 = 2.871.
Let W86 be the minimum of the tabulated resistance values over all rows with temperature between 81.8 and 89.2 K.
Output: 3.593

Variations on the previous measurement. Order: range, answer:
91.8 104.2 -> 3.148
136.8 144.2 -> 3.069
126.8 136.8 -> 3.053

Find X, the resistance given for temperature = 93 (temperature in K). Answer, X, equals 3.499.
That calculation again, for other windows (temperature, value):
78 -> 3.761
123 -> 3.092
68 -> 3.937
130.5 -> 3.144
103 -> 3.148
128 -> 3.245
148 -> 3.419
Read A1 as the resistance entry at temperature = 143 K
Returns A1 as 3.278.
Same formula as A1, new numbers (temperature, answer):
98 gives 3.397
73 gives 3.919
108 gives 3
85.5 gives 3.67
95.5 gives 3.442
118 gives 2.871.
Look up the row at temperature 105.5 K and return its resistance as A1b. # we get 3.125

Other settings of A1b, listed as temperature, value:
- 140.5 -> 3.167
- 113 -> 2.978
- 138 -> 3.069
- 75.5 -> 3.845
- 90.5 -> 3.597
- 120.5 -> 3.109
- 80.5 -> 3.825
